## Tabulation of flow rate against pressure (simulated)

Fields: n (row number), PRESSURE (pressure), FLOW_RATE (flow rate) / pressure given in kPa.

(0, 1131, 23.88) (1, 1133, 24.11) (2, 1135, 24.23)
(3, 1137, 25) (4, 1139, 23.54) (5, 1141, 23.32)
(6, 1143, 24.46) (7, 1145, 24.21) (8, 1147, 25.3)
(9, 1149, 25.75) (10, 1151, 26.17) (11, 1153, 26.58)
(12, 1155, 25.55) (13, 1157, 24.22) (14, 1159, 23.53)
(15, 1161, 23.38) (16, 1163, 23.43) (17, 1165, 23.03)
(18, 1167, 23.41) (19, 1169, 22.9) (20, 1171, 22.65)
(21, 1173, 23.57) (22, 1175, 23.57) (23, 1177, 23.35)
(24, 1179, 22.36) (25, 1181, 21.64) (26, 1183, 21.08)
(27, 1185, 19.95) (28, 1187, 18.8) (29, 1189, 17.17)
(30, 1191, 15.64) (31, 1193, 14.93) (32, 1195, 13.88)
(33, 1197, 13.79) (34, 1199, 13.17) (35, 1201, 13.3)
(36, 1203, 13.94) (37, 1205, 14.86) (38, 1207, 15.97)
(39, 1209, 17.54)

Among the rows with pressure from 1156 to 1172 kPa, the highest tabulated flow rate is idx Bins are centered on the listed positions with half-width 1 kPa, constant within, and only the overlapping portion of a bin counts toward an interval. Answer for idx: 24.22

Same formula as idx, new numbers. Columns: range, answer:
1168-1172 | 22.9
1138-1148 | 25.3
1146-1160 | 26.58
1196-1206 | 14.86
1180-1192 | 21.64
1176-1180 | 23.35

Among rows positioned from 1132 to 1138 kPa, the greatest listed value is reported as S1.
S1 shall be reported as 25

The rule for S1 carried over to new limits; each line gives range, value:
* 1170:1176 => 23.57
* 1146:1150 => 25.75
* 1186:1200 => 18.8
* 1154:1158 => 25.55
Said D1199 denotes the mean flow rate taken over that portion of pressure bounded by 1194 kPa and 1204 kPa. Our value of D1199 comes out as 13.6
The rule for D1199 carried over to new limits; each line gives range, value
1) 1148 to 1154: 26.2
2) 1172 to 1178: 23.5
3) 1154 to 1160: 24.4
